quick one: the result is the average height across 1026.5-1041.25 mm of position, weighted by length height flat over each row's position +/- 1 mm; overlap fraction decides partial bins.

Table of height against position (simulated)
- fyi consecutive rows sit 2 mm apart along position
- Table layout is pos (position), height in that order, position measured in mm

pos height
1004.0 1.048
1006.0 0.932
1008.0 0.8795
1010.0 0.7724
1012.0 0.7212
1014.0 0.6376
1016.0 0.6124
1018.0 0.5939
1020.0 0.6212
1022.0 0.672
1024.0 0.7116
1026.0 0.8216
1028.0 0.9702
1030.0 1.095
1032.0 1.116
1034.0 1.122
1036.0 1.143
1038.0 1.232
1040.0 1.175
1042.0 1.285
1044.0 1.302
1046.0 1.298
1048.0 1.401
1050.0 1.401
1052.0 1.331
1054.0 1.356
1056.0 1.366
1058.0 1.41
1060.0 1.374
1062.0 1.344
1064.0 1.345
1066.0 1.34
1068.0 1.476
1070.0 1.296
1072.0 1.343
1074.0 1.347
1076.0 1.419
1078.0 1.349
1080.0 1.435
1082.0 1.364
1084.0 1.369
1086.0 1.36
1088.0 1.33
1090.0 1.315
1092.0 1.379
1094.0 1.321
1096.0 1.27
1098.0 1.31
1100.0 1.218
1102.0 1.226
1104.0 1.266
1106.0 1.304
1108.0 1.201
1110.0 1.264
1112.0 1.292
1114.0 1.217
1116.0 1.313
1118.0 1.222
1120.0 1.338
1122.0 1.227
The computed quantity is 1.11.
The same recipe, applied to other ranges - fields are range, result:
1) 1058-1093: 1.37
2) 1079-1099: 1.35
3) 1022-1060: 1.19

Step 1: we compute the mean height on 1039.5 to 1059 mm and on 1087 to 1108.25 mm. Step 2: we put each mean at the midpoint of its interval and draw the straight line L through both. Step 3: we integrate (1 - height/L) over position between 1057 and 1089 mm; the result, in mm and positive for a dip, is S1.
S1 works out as -1.4 mm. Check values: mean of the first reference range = 1.34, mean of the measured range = 1.37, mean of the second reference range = 1.29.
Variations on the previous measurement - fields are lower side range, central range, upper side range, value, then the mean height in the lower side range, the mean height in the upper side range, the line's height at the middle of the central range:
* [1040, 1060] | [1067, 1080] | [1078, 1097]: -0.3 mm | 1.34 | 1.35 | 1.35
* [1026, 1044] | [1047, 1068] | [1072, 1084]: -1.9 mm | 1.13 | 1.38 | 1.26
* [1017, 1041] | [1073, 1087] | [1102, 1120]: -2.9 mm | 0.939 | 1.26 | 1.14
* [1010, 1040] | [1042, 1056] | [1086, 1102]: -4.4 mm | 0.87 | 1.3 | 1.02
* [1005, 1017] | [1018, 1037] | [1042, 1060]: 2.1 mm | 0.759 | 1.35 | 1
